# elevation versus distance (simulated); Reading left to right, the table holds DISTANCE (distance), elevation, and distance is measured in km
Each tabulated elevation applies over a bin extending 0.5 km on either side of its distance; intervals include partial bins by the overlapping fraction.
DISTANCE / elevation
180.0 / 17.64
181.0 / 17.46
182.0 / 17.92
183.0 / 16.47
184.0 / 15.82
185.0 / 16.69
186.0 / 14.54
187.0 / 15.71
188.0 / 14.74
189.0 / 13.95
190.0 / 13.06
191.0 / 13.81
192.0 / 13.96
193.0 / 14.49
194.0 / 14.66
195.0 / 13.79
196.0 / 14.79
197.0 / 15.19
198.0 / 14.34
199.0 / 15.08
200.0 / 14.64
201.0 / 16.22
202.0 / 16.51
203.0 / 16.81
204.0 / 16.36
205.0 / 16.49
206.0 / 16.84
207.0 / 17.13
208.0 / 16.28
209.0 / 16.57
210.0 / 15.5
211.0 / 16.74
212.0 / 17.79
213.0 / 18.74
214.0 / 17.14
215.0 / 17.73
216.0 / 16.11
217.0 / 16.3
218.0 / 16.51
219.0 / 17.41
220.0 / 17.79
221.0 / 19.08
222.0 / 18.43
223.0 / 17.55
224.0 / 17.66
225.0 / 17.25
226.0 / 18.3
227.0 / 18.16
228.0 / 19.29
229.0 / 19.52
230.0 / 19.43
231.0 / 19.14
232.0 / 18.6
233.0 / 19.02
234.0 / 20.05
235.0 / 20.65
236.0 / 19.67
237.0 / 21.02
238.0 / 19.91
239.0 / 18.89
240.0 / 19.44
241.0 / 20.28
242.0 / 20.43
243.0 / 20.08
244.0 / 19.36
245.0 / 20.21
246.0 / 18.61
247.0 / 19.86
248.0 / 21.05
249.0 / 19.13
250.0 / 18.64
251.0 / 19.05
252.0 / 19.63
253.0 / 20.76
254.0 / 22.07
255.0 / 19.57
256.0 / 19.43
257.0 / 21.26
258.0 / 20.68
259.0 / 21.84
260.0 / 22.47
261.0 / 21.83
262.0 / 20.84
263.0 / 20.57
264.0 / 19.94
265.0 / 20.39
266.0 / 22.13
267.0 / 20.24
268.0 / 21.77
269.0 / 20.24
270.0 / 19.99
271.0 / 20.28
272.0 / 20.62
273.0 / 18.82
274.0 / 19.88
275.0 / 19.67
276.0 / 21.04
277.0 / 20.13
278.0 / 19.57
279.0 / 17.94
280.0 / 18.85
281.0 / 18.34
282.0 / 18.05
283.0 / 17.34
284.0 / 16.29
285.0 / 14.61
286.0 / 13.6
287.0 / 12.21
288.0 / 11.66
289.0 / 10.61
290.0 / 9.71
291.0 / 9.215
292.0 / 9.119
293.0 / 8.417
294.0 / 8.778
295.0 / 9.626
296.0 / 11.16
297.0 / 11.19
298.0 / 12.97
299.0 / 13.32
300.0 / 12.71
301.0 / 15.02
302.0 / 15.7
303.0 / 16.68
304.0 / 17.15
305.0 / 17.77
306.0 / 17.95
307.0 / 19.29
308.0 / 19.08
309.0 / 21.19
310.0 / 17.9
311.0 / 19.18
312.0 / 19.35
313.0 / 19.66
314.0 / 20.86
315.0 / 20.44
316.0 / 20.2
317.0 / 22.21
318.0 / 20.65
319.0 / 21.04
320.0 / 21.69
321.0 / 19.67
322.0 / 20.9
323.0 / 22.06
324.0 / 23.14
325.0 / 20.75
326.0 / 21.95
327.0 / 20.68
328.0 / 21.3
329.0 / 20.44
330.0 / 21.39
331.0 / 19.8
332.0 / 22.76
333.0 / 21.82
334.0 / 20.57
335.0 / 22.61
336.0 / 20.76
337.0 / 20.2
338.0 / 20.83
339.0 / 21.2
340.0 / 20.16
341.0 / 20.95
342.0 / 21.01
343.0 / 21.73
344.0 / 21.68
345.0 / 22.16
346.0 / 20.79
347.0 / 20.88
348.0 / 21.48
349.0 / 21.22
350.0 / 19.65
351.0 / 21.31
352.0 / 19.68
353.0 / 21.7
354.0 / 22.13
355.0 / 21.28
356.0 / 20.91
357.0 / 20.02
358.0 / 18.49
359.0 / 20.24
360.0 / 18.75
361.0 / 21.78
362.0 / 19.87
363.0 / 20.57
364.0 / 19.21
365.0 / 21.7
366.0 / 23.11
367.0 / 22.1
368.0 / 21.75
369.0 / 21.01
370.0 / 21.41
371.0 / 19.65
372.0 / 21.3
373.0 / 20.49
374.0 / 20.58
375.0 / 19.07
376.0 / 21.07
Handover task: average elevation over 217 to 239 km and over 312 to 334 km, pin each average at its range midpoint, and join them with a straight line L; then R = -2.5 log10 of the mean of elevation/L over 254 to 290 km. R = 0.05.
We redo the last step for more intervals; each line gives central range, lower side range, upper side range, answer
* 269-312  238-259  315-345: 0.282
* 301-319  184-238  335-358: 0.045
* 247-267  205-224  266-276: -0.056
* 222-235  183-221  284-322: -0.180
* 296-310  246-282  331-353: 0.275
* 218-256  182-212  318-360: -0.133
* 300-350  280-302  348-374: -0.217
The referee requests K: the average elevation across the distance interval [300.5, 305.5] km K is 16.5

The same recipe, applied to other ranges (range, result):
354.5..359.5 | 20.2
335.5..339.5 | 20.7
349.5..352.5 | 20.2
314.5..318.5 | 20.9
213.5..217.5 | 16.8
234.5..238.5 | 20.3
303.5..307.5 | 18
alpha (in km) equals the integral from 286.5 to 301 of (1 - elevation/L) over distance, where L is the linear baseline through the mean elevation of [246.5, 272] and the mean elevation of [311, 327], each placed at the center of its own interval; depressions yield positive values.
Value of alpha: 6.9 km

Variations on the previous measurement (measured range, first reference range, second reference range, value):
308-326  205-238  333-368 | -0.4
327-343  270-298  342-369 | -1.5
